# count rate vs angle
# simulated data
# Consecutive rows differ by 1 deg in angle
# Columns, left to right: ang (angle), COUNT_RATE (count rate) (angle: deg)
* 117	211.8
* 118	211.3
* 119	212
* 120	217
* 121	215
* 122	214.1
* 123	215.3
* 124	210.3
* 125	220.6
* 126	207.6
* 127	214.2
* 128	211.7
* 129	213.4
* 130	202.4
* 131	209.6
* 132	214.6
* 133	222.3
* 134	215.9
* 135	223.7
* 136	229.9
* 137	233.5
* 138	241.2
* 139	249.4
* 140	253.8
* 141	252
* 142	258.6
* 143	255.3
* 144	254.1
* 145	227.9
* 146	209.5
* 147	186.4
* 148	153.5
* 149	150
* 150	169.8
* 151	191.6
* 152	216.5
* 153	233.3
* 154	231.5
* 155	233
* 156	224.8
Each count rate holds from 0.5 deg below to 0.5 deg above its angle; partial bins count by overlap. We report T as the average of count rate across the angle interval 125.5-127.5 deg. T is 211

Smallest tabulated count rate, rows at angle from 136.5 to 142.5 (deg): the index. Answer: 233.5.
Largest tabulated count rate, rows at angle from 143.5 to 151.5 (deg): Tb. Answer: 254.1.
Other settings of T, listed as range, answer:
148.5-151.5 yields 170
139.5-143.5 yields 255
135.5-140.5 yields 242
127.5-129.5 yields 213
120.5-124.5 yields 214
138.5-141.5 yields 252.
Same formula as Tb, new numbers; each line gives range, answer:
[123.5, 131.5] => 220.6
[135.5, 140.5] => 253.8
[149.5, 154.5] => 233.3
